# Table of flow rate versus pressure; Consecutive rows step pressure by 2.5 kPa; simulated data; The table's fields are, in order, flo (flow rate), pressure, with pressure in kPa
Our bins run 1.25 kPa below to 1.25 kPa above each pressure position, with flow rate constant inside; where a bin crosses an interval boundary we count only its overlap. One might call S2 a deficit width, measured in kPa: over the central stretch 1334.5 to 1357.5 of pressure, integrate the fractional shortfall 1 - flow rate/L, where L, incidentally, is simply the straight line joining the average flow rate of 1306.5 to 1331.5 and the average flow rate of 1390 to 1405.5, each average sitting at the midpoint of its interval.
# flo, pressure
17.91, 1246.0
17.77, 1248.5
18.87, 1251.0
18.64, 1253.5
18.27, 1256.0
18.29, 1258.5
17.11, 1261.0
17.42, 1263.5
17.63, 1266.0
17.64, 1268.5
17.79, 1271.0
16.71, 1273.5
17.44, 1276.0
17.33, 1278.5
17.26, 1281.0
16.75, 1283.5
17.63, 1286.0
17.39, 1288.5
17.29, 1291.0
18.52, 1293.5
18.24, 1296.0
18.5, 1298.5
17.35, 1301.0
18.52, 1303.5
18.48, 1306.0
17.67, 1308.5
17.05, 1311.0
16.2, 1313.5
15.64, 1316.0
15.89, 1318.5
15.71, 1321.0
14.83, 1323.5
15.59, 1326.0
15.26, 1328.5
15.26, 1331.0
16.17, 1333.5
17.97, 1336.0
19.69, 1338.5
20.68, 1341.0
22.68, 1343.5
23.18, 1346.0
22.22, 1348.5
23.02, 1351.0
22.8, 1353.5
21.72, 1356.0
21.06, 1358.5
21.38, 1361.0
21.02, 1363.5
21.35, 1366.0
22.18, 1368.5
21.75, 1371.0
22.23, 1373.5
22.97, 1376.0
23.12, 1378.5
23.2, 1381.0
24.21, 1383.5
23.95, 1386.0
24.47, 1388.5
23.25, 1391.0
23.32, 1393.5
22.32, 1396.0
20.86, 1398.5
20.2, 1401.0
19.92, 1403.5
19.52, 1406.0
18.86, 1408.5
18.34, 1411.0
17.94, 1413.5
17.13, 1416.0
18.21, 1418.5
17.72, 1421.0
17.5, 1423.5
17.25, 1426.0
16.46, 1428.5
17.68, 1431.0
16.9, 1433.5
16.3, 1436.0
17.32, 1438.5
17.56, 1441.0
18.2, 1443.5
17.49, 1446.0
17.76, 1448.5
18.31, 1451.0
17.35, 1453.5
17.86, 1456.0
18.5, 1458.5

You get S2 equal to -4.59 kPa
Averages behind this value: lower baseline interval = 16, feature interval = 21.5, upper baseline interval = 21.5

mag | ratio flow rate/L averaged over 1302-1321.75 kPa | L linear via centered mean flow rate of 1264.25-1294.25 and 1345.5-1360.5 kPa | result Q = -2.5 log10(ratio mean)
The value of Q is 0.16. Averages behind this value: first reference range 17.4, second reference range 22.2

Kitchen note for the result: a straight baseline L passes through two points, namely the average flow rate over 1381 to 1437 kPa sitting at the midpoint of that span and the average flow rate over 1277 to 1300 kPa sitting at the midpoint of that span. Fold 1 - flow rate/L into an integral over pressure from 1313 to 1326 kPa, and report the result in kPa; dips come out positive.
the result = 1.8 kPa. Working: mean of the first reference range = 17.7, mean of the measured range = 15.6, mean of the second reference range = 19.7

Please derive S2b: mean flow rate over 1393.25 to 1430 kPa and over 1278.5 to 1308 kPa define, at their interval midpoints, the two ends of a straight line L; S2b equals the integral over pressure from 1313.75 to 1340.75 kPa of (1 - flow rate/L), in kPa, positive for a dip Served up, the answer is 2.6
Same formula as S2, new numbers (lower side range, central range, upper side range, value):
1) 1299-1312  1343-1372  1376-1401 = -1.3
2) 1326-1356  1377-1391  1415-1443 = -3.9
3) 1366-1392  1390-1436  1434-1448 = 2.3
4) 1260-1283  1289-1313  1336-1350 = 1.4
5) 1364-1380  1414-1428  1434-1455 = 1.1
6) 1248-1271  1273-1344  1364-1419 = 7.0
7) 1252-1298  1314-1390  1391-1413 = -3.6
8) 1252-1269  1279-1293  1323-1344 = 0.3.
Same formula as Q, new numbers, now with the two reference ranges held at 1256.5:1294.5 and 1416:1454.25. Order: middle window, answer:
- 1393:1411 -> -0.171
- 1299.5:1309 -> -0.034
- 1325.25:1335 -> 0.121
